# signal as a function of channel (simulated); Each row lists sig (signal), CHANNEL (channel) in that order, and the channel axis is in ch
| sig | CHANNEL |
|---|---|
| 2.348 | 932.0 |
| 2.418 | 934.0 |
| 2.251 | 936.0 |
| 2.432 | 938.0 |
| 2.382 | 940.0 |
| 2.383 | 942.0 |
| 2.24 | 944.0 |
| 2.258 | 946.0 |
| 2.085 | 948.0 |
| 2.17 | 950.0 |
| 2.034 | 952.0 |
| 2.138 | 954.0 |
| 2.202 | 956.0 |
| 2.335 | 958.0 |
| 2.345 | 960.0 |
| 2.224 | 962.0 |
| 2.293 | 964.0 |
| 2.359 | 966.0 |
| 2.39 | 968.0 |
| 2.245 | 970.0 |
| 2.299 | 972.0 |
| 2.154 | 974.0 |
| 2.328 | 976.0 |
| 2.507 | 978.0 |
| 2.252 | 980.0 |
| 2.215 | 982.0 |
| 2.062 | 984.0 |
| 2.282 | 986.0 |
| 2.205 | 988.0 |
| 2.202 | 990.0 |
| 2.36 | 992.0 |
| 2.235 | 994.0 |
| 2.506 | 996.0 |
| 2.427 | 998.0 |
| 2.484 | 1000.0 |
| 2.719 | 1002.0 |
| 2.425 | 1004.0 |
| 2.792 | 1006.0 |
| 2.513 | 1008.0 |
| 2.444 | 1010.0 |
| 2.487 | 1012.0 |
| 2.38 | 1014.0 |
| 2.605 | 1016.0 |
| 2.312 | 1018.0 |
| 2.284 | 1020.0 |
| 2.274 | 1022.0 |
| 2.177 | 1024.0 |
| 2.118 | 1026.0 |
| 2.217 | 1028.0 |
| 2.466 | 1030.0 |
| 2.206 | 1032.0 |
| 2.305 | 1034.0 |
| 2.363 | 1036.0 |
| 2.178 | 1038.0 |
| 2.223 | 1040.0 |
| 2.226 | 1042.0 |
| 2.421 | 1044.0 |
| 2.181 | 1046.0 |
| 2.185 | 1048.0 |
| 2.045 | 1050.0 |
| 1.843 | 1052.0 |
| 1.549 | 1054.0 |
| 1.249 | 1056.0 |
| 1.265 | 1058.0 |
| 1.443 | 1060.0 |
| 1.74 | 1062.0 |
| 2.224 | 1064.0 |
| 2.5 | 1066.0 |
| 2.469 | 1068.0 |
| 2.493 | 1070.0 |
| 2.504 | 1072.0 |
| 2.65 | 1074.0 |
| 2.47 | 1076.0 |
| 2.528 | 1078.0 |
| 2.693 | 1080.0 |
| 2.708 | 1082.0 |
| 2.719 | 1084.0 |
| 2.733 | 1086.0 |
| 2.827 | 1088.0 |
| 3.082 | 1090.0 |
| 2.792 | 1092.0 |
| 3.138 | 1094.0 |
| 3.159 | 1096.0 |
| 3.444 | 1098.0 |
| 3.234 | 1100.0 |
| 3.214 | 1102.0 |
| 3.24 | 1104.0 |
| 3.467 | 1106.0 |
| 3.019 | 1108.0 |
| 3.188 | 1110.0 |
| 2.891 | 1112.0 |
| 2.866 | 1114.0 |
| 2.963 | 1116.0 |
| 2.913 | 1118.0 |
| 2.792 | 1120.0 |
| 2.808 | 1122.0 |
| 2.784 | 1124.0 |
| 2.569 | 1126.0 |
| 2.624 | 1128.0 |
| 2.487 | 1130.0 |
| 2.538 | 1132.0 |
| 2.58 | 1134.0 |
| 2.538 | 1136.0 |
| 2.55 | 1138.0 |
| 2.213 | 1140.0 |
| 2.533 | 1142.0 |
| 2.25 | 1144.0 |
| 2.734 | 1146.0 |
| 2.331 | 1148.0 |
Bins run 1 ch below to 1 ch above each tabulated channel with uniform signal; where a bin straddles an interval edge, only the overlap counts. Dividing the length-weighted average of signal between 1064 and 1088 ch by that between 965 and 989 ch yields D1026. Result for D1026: 1.14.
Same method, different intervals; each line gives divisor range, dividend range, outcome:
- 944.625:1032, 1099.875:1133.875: 1.25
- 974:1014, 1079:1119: 1.26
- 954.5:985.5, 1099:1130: 1.30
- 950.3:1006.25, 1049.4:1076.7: 0.88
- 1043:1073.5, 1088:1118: 1.54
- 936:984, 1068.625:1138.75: 1.25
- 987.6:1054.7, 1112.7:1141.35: 1.15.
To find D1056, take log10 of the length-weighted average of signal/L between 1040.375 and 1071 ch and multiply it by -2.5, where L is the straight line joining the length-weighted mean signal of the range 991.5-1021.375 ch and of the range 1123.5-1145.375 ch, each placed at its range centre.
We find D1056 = 0.24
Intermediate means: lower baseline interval 2.46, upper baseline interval 2.51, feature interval 1.99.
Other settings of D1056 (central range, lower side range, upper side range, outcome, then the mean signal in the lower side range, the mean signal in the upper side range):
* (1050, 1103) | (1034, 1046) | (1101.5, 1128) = 0.07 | 2.28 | 2.96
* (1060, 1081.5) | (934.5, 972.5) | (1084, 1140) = 0.15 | 2.27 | 2.89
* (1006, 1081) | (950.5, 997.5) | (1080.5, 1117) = 0.20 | 2.27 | 3.03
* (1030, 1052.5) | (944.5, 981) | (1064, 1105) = 0.18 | 2.26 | 2.82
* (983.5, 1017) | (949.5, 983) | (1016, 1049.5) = -0.07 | 2.27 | 2.27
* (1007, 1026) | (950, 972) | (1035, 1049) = -0.06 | 2.25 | 2.25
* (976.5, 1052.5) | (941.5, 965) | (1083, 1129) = 0.09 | 2.22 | 2.98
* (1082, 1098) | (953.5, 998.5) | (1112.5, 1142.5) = -0.15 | 2.29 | 2.66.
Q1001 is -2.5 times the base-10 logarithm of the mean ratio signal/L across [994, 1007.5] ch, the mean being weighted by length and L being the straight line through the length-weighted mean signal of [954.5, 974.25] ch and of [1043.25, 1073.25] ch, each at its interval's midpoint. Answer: -0.16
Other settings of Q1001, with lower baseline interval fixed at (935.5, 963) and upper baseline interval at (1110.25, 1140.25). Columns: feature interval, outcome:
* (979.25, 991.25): 0.065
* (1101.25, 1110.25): -0.215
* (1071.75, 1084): -0.013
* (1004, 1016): -0.052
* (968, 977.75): 0.009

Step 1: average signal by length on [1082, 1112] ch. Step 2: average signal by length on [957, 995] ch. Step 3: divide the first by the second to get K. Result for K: 1.3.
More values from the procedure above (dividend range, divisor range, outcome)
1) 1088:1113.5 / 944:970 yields 1.40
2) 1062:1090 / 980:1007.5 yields 1.08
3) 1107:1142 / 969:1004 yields 1.17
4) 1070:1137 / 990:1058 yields 1.26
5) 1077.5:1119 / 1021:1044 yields 1.33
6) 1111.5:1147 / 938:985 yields 1.17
